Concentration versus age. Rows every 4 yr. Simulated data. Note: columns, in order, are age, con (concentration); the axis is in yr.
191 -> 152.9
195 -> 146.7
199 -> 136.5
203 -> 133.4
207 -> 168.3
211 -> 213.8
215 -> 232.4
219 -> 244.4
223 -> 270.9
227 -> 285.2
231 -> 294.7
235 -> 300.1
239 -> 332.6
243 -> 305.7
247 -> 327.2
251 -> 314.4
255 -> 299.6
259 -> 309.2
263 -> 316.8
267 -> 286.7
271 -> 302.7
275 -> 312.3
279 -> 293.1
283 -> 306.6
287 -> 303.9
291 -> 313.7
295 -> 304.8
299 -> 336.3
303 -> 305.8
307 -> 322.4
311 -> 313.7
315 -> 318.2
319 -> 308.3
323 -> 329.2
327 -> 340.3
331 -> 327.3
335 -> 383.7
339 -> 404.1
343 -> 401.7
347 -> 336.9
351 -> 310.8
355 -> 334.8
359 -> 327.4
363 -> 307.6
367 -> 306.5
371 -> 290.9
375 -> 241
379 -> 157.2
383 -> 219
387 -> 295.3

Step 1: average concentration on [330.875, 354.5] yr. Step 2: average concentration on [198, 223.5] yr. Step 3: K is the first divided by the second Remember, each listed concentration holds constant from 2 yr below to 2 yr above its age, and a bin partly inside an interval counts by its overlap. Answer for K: 1.8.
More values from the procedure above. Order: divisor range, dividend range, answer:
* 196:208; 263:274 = 2.08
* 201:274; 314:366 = 1.24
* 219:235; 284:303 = 1.12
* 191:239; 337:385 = 1.36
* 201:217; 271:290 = 1.63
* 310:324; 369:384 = 0.72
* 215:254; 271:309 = 1.06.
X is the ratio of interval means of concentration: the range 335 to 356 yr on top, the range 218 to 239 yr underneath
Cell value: 1.26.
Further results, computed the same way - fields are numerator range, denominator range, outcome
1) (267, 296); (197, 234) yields 1.37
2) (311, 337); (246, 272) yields 1.08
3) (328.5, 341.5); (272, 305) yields 1.20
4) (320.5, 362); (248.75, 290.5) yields 1.14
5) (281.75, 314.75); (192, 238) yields 1.42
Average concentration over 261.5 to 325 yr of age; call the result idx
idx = 311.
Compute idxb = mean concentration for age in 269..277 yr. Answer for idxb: 308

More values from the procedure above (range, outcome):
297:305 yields 321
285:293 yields 309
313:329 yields 324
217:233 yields 274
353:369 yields 319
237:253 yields 320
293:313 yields 317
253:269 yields 303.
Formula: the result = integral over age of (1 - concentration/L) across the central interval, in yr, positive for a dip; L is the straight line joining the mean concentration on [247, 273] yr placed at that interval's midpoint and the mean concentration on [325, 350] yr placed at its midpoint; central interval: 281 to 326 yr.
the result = 3.1 yr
